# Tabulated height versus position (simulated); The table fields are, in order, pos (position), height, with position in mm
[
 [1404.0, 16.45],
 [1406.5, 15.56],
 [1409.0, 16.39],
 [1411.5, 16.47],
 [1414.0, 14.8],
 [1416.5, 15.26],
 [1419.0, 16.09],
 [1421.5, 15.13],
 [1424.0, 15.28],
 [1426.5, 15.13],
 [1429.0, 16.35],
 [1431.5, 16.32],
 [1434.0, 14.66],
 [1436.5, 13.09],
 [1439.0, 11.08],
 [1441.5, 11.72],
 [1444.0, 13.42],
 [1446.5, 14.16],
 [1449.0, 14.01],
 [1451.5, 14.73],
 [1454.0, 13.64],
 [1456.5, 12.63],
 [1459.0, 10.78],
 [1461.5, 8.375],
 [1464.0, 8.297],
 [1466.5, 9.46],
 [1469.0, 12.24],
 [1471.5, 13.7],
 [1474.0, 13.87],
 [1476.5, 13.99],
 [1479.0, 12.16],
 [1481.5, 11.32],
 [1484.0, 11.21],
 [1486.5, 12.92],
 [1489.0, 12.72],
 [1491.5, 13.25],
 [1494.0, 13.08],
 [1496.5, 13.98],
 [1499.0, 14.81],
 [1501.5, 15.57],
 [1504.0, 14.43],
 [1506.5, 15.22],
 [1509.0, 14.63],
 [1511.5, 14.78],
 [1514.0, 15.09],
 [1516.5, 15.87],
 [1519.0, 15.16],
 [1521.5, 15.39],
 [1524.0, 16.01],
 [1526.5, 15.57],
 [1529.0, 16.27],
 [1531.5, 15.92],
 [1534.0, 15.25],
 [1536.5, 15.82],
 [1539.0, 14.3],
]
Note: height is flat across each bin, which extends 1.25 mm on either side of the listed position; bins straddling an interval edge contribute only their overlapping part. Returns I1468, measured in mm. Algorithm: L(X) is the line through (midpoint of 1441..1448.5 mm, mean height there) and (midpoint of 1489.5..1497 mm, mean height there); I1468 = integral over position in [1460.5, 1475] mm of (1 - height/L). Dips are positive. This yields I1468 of 2.5 mm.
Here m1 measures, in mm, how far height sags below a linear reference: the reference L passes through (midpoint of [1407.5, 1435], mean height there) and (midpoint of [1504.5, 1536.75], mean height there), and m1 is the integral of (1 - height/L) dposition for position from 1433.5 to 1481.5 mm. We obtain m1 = 9.9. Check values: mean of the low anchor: 15.6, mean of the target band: 12.4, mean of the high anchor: 15.4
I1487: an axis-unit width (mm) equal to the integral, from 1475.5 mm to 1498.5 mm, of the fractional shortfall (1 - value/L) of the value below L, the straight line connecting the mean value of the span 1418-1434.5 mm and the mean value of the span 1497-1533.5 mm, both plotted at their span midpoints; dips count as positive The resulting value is 3.9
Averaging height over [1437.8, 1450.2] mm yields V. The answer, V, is 12.9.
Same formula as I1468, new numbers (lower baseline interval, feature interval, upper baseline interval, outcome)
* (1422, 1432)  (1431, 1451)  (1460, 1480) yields 1.1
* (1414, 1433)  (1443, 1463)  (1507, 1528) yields 3.7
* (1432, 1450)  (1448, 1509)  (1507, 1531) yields 6.5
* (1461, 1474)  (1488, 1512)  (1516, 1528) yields -1.0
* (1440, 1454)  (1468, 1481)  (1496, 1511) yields 1.0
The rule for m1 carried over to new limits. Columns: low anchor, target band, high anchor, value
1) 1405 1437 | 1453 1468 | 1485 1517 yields 4.4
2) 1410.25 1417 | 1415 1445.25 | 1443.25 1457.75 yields 0.6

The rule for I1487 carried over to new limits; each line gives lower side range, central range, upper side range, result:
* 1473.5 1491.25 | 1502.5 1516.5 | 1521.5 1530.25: -0.3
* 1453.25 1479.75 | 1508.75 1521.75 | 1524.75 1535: -0.3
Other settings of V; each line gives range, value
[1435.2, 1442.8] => 12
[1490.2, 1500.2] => 13.8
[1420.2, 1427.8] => 15.2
